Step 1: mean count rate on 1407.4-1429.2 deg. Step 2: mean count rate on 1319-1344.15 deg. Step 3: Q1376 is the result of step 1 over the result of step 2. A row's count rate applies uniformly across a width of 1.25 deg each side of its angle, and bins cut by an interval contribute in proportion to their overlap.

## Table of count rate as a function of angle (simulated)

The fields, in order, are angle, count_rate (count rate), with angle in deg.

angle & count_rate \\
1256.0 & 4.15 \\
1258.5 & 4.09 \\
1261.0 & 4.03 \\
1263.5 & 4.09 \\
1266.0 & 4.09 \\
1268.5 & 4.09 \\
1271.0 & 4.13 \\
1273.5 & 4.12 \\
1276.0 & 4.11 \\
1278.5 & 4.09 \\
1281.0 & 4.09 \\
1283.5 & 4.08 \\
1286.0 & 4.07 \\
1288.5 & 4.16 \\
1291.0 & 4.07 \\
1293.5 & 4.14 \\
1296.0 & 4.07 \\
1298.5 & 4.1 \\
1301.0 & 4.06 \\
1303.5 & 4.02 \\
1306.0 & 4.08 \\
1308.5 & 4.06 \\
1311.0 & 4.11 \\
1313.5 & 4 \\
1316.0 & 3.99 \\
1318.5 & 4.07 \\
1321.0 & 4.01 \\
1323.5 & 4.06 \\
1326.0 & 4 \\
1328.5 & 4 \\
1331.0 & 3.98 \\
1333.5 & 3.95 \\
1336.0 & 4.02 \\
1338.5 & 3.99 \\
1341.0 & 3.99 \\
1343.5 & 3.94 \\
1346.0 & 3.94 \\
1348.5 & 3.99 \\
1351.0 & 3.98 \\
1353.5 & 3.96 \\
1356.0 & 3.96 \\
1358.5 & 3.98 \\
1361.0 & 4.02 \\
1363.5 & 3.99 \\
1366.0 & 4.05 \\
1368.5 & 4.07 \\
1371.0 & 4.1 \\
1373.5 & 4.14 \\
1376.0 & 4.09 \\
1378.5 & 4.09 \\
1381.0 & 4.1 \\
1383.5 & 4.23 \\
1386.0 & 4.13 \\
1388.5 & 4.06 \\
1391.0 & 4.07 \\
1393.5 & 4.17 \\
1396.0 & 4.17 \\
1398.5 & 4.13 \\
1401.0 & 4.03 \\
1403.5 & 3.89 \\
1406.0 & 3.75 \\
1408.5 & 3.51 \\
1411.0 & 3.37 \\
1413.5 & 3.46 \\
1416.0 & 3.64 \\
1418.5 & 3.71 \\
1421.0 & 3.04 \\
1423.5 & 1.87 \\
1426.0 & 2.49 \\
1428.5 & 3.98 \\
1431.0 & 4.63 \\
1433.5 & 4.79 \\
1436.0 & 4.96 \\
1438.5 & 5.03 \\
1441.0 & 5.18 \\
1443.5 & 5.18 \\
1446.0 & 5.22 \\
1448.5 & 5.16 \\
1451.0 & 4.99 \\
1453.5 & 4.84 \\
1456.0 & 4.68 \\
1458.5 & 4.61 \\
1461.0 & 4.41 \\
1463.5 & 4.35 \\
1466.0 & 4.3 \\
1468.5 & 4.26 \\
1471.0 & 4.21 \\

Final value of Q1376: 0.8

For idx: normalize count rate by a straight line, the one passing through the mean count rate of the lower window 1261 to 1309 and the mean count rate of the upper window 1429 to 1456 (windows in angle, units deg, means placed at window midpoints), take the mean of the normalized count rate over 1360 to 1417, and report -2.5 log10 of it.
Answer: 0.173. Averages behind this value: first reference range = 4.09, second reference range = 4.96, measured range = 3.97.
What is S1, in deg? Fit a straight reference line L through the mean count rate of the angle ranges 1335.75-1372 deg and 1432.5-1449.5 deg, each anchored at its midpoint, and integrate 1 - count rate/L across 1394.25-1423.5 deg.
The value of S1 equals 6.5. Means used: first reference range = 4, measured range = 3.63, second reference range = 5.08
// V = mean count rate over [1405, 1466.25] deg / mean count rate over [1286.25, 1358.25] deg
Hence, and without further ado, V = 1.0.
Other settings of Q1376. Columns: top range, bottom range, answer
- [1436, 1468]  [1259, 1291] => 1.18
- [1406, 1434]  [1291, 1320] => 0.86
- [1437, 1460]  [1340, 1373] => 1.24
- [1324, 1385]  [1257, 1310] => 0.98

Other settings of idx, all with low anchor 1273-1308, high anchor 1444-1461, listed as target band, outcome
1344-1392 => 0.108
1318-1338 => 0.070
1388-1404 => 0.132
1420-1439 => 0.246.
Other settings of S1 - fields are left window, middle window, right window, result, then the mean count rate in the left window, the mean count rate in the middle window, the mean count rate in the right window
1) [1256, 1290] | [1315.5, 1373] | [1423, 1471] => 3.50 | 4.1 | 4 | 4.5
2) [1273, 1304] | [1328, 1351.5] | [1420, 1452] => 1.15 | 4.09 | 3.98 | 4.35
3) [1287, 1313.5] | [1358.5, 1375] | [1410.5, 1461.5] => 0.45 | 4.08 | 4.06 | 4.26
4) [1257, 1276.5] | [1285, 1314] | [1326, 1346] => -0.29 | 4.09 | 4.08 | 3.98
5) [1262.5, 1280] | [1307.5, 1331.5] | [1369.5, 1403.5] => 0.44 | 4.1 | 4.03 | 4.11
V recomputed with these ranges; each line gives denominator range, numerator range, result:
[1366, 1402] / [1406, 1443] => 0.94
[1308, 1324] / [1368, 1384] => 1.02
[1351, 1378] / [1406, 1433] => 0.85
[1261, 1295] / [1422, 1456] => 1.09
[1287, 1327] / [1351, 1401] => 1.00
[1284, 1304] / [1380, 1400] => 1.01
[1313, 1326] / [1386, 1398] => 1.02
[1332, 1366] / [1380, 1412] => 1.00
